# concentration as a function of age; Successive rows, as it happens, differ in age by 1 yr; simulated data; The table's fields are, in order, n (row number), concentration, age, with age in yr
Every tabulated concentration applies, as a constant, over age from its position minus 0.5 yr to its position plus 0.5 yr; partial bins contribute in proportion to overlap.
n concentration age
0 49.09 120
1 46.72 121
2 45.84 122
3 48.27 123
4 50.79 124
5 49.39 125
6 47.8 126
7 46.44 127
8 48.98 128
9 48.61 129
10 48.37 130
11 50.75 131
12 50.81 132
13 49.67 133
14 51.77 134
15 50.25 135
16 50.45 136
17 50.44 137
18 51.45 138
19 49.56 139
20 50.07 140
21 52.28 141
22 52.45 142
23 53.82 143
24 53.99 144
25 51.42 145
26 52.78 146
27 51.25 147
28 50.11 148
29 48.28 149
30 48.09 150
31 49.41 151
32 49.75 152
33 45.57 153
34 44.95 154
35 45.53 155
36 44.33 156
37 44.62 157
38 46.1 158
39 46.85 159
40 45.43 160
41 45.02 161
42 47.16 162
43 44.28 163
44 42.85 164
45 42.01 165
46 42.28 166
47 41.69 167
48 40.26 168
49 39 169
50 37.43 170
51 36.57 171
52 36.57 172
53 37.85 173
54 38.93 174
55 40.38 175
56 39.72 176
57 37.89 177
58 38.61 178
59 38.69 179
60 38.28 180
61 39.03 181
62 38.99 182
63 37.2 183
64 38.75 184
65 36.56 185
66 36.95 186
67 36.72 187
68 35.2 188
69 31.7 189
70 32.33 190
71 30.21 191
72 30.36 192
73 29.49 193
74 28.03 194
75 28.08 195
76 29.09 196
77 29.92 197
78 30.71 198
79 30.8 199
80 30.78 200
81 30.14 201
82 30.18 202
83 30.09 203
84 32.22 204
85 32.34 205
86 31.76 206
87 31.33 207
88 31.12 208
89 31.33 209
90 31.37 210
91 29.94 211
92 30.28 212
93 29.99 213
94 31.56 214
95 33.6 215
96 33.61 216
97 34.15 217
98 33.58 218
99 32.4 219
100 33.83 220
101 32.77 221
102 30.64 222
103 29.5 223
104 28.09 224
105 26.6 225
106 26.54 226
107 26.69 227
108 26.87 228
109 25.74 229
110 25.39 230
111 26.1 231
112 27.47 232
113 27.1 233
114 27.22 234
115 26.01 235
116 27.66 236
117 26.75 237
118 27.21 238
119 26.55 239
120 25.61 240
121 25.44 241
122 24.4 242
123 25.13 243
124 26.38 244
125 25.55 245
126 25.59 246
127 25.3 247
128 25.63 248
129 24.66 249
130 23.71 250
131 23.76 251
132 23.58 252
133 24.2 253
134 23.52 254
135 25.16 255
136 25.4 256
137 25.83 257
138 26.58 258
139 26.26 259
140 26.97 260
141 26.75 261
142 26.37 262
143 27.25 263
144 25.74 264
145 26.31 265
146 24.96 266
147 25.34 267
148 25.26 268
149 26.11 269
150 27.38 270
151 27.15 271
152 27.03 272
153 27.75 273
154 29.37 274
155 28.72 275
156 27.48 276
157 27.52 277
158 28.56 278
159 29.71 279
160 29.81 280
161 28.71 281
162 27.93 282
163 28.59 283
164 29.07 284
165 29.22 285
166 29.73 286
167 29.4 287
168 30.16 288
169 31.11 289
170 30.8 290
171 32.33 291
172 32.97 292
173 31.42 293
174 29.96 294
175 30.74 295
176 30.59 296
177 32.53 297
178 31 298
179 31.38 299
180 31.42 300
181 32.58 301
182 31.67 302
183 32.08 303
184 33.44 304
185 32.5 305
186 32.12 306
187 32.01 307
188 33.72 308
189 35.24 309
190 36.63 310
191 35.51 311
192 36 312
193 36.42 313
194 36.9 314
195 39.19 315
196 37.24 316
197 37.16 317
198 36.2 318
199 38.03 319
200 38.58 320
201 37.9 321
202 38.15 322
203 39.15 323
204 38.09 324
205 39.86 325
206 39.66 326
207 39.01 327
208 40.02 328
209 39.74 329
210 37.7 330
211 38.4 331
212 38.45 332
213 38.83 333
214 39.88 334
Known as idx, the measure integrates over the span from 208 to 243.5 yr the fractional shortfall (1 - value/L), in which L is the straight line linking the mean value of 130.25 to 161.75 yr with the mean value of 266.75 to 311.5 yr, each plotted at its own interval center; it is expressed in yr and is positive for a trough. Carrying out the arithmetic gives 9.1 yr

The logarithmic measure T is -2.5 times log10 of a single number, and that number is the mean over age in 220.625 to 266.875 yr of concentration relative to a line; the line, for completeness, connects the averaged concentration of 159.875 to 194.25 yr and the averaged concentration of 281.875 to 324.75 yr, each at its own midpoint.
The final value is 0.33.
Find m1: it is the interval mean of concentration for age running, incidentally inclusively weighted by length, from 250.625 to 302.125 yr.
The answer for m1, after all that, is 28.2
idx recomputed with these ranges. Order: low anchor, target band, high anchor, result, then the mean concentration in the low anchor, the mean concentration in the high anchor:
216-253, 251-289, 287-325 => 4.4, 27.3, 34.1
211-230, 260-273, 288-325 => 2.4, 30.2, 34.3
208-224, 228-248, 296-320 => 3.9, 31.8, 34.4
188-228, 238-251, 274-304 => 2.2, 30.7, 30.3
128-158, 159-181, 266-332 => 2.9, 49.6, 32.7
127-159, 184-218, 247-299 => 6.9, 49.5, 27.8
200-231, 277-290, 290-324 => 1.6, 30.4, 34.3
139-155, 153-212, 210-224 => 6.2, 50.1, 31.8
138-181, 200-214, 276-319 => 3.3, 44.8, 32.2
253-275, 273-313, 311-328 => 1.5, 26.3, 38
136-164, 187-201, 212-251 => 2.5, 48.6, 27.9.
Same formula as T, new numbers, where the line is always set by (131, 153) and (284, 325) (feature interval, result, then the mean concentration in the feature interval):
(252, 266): 0.437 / 25.8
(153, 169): 0.109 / 44.1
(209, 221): 0.317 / 32.2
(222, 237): 0.468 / 27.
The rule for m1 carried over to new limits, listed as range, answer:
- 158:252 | 32.5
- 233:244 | 26.2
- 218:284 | 26.9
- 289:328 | 34.8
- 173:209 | 33.8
